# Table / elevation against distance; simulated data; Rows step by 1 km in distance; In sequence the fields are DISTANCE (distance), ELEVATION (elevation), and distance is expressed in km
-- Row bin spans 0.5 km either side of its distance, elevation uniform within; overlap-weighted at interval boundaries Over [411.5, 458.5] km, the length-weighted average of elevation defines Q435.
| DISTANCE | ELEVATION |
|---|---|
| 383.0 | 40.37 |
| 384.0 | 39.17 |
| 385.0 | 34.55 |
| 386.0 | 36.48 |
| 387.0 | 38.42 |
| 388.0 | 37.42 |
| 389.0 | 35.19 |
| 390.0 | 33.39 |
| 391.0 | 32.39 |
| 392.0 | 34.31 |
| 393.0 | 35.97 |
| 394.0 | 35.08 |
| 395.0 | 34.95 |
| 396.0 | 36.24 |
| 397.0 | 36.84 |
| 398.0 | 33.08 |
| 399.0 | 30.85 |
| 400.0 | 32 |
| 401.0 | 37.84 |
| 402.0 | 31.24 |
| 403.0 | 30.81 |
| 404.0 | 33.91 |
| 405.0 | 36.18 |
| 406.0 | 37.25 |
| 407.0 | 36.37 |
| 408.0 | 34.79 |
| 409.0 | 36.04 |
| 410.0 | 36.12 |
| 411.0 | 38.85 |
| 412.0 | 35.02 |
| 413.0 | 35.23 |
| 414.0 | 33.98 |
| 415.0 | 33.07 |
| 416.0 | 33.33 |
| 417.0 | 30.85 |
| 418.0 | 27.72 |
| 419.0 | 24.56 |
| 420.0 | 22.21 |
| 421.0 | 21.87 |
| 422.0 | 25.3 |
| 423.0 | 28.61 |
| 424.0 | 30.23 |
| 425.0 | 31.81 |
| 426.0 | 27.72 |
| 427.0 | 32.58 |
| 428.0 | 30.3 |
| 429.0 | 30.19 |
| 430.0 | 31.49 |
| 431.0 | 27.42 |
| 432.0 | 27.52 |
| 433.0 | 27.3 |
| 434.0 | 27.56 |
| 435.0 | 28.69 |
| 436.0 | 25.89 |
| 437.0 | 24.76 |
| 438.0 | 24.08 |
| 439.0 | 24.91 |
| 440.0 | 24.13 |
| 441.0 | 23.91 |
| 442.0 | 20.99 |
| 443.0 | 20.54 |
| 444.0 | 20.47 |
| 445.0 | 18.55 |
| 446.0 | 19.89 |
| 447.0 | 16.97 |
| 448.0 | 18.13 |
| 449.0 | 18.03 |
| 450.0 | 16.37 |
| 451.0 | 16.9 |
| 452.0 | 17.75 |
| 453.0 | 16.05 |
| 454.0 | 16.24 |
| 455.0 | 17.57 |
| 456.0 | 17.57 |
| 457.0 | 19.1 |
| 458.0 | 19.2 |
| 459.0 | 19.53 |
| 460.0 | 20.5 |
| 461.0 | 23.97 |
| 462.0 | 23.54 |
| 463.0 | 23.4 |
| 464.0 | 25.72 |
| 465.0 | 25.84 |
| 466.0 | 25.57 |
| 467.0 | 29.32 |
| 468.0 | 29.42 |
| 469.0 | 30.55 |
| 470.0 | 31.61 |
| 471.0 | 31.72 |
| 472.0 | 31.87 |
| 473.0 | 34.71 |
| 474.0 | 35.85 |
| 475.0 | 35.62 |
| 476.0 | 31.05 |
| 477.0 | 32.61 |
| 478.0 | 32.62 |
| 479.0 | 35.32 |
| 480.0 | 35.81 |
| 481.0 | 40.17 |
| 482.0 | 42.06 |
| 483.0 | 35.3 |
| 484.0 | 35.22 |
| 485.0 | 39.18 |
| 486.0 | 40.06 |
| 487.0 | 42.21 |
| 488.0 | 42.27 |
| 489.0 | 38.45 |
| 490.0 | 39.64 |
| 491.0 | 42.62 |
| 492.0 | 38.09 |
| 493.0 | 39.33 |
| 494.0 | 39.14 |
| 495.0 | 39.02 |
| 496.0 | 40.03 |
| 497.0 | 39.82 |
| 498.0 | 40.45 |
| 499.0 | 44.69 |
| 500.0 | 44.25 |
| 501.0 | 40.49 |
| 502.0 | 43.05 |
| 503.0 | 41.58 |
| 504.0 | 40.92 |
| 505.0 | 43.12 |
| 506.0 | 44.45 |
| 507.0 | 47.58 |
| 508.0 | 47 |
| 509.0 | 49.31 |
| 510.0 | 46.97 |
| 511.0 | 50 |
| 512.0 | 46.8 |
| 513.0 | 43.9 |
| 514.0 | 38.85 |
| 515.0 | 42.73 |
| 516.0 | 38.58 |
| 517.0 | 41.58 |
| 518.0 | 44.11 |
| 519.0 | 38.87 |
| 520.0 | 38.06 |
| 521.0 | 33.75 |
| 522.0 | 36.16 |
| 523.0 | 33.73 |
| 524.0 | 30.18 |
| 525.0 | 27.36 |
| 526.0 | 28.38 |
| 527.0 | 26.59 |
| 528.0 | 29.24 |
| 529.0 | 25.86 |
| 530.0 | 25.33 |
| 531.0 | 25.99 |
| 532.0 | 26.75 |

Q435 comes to 24.7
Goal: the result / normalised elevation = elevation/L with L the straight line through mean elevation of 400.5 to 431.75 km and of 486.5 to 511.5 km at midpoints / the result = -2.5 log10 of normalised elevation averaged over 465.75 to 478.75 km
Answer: 0.22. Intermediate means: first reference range 31.7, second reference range 42.6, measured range 31.9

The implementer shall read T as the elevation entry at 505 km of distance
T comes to 43.12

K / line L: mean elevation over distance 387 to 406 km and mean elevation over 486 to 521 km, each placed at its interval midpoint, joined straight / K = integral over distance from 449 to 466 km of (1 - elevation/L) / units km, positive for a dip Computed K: 8.2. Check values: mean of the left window 34.5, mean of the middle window 20.1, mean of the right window 42.1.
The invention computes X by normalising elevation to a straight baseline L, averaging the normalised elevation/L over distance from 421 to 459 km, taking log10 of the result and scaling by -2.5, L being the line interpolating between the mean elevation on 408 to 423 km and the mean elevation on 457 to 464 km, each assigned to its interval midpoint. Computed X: 0.13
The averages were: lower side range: 31.1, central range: 23.3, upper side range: 21.8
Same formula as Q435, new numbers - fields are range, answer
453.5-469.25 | 22.8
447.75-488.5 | 28.2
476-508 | 40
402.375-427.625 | 31.8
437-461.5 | 19.7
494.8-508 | 42.5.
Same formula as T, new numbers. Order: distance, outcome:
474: 35.85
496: 40.03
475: 35.62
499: 44.69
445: 18.55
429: 30.19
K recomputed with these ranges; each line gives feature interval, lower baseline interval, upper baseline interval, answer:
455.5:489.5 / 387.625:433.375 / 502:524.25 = 6.4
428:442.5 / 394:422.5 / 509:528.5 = 3.2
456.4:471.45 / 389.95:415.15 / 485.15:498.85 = 5.2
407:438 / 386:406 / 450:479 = 1.1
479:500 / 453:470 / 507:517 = -2.8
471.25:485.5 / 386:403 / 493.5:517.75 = 1.9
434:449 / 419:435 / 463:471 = 3.1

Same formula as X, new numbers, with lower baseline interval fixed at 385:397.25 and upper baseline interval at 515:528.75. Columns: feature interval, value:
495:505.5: -0.20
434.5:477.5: 0.41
